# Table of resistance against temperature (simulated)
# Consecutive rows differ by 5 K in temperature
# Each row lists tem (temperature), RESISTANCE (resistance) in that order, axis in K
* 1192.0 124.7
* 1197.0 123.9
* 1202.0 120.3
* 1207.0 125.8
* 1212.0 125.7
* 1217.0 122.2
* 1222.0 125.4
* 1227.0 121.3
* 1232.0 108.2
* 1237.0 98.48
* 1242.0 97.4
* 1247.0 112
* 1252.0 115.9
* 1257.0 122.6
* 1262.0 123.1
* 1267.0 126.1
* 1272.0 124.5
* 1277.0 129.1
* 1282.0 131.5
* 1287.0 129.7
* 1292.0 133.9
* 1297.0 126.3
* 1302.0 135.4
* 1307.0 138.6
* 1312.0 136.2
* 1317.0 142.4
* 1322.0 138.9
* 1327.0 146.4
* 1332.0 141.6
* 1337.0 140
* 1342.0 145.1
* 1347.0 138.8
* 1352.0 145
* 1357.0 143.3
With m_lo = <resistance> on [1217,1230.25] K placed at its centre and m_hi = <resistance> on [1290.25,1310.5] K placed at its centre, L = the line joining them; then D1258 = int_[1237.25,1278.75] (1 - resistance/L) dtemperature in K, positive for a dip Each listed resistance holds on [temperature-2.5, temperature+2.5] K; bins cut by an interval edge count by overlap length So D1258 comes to 3.2 K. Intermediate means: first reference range 122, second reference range 134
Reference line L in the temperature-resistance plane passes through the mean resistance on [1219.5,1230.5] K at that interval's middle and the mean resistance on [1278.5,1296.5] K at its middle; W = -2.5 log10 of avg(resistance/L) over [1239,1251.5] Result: 0.18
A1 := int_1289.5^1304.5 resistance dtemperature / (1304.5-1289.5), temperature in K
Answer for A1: 132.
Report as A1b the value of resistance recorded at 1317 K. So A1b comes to 142.4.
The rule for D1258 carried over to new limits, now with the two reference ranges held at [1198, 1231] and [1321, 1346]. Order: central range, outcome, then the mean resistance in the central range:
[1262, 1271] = 0.4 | 125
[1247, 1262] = 1.2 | 119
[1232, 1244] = 2.5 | 100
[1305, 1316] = 0.0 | 138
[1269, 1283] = 0.5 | 128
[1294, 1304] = 0.4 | 131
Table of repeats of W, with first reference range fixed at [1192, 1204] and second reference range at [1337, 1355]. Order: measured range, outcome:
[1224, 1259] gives 0.161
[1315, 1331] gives -0.023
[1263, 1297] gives 0.042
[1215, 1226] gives 0.019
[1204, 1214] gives -0.011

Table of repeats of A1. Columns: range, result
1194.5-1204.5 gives 122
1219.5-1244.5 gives 110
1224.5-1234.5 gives 115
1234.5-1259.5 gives 109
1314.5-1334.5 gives 142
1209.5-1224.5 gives 124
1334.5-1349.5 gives 141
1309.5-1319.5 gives 139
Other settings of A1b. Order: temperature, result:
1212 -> 125.7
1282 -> 131.5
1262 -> 123.1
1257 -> 122.6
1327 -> 146.4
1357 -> 143.3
